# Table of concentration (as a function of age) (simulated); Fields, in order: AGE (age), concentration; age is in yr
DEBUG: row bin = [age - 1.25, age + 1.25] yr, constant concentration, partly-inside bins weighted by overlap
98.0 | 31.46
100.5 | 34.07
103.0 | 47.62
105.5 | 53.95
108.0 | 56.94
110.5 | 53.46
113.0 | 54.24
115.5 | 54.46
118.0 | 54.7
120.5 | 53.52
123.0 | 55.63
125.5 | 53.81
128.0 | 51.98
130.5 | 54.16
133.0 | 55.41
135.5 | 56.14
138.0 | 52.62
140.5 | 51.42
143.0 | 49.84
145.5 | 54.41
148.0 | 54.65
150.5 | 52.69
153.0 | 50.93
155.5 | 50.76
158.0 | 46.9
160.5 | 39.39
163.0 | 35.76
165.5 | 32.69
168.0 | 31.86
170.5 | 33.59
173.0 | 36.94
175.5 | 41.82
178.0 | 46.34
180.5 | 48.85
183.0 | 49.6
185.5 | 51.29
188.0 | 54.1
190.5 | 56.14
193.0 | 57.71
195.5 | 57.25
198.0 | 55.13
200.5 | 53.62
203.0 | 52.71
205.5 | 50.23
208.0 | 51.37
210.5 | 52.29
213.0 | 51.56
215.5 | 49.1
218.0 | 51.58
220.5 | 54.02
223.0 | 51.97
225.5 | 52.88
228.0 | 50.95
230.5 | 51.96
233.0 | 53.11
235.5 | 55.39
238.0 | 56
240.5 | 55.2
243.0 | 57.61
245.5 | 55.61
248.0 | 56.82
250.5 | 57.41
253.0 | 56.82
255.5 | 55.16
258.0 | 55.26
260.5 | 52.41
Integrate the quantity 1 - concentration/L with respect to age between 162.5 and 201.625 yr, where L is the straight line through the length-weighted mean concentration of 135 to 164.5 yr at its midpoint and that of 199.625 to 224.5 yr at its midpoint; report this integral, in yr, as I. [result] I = 3.16 yr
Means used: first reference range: 49.3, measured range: 46.6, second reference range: 51.8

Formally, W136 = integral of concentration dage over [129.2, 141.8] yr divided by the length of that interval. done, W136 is 53.9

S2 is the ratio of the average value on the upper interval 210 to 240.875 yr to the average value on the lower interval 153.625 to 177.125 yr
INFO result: 1.3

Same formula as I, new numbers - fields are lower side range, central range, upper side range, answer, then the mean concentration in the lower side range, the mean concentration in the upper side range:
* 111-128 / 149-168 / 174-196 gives 3.2 yr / 54.2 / 51.1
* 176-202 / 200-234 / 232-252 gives 1.6 yr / 52.7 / 55.9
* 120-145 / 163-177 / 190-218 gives 4.7 yr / 53.5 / 53.2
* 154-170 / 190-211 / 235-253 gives -3.0 yr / 39.5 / 56.4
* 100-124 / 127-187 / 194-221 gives 6.2 yr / 52.4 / 52.6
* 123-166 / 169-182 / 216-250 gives 2.5 yr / 50.1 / 54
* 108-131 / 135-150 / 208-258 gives 0.3 yr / 54.2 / 53.9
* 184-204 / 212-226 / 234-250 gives 0.9 yr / 54.7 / 56.1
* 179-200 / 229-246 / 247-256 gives 0.3 yr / 53.7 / 56.7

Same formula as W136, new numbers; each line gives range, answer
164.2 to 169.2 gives 32.3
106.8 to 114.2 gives 54.9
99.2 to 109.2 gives 48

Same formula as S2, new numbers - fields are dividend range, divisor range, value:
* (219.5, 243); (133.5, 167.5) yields 1.12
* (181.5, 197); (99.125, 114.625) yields 1.09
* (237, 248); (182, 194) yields 1.04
